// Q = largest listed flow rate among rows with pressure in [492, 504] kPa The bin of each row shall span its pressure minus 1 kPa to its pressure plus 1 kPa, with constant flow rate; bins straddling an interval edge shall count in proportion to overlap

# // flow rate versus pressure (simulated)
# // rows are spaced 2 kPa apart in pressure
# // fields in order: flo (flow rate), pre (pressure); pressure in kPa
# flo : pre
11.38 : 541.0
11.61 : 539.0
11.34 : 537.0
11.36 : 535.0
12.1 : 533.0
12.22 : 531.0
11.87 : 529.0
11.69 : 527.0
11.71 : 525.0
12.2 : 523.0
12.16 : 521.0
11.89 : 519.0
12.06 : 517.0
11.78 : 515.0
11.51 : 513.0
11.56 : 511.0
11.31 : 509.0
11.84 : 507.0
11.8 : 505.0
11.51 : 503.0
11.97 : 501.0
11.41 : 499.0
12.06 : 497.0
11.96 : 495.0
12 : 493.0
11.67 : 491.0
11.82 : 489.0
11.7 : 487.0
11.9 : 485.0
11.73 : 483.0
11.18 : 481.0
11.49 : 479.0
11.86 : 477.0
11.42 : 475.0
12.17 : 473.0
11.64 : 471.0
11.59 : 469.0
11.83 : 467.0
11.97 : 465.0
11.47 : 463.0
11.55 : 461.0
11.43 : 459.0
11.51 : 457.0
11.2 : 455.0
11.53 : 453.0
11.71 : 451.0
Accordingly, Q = 12.06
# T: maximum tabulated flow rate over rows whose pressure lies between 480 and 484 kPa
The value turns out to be 11.73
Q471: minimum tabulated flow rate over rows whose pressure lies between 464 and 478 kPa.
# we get 11.42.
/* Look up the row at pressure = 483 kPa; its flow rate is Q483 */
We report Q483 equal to 11.73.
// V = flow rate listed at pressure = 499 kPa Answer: 11.41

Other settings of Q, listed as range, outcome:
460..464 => 11.55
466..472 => 11.83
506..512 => 11.84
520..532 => 12.22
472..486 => 12.17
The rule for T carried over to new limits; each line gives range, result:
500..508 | 11.97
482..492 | 11.9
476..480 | 11.86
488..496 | 12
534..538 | 11.36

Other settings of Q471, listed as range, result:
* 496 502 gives 11.41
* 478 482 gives 11.18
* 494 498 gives 11.96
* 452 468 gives 11.2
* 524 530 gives 11.69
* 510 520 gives 11.51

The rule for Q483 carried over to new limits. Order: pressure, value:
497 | 12.06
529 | 11.87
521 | 12.16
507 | 11.84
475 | 11.42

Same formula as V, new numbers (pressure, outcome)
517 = 12.06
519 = 11.89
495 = 11.96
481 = 11.18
